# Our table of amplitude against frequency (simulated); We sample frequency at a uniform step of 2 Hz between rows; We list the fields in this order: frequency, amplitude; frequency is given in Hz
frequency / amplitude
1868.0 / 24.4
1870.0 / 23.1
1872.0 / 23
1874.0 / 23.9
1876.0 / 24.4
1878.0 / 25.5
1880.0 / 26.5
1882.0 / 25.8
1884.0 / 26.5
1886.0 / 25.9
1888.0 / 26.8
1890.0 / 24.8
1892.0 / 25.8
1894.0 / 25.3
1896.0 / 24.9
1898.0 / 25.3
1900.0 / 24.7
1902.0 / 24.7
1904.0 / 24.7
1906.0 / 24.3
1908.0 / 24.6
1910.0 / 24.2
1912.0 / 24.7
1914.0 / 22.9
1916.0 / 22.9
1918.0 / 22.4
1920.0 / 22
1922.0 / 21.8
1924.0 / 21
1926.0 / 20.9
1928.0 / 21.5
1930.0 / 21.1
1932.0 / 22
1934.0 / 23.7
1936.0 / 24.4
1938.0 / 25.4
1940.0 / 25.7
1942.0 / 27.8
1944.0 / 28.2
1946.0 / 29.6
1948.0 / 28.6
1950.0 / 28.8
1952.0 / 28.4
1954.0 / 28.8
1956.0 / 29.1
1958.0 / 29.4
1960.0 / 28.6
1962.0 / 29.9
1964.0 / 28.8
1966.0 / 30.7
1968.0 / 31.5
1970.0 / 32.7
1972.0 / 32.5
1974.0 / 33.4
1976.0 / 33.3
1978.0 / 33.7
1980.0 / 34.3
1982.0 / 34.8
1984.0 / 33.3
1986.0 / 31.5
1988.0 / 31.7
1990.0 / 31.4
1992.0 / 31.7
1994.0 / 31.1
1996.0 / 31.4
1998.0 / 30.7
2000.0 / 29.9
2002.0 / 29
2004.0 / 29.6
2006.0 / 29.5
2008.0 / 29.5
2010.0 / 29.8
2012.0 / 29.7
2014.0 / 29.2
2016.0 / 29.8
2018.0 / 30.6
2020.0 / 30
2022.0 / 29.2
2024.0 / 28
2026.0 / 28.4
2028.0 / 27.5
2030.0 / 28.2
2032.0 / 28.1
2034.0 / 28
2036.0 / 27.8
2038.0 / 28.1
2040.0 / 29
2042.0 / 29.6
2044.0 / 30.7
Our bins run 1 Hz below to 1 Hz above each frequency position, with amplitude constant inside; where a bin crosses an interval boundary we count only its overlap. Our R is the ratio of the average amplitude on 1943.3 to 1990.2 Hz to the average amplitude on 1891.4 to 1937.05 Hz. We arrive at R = 1.3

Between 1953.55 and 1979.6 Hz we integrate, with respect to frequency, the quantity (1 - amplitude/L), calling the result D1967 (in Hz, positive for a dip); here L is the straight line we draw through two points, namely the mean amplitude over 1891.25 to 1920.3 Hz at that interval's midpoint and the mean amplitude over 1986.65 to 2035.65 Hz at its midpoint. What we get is -3.50 Hz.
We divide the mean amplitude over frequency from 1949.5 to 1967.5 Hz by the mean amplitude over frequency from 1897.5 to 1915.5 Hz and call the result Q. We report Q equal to 1.2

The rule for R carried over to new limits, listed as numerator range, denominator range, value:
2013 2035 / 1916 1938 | 1.29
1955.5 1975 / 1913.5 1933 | 1.41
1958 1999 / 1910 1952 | 1.30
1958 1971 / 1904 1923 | 1.30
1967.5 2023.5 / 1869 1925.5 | 1.28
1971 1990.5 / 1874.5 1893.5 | 1.28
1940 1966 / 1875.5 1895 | 1.12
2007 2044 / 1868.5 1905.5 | 1.16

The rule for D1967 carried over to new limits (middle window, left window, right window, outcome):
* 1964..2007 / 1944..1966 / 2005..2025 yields -3.6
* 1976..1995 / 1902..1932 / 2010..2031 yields -4.0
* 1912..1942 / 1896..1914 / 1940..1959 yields 4.1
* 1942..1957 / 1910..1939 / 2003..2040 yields -2.7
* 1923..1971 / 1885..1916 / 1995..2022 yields 0.2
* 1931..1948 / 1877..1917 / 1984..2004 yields 1.0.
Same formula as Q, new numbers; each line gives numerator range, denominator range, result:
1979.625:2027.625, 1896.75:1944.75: 1.28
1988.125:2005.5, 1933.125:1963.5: 1.10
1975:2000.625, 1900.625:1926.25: 1.39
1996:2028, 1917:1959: 1.17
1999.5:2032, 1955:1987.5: 0.92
